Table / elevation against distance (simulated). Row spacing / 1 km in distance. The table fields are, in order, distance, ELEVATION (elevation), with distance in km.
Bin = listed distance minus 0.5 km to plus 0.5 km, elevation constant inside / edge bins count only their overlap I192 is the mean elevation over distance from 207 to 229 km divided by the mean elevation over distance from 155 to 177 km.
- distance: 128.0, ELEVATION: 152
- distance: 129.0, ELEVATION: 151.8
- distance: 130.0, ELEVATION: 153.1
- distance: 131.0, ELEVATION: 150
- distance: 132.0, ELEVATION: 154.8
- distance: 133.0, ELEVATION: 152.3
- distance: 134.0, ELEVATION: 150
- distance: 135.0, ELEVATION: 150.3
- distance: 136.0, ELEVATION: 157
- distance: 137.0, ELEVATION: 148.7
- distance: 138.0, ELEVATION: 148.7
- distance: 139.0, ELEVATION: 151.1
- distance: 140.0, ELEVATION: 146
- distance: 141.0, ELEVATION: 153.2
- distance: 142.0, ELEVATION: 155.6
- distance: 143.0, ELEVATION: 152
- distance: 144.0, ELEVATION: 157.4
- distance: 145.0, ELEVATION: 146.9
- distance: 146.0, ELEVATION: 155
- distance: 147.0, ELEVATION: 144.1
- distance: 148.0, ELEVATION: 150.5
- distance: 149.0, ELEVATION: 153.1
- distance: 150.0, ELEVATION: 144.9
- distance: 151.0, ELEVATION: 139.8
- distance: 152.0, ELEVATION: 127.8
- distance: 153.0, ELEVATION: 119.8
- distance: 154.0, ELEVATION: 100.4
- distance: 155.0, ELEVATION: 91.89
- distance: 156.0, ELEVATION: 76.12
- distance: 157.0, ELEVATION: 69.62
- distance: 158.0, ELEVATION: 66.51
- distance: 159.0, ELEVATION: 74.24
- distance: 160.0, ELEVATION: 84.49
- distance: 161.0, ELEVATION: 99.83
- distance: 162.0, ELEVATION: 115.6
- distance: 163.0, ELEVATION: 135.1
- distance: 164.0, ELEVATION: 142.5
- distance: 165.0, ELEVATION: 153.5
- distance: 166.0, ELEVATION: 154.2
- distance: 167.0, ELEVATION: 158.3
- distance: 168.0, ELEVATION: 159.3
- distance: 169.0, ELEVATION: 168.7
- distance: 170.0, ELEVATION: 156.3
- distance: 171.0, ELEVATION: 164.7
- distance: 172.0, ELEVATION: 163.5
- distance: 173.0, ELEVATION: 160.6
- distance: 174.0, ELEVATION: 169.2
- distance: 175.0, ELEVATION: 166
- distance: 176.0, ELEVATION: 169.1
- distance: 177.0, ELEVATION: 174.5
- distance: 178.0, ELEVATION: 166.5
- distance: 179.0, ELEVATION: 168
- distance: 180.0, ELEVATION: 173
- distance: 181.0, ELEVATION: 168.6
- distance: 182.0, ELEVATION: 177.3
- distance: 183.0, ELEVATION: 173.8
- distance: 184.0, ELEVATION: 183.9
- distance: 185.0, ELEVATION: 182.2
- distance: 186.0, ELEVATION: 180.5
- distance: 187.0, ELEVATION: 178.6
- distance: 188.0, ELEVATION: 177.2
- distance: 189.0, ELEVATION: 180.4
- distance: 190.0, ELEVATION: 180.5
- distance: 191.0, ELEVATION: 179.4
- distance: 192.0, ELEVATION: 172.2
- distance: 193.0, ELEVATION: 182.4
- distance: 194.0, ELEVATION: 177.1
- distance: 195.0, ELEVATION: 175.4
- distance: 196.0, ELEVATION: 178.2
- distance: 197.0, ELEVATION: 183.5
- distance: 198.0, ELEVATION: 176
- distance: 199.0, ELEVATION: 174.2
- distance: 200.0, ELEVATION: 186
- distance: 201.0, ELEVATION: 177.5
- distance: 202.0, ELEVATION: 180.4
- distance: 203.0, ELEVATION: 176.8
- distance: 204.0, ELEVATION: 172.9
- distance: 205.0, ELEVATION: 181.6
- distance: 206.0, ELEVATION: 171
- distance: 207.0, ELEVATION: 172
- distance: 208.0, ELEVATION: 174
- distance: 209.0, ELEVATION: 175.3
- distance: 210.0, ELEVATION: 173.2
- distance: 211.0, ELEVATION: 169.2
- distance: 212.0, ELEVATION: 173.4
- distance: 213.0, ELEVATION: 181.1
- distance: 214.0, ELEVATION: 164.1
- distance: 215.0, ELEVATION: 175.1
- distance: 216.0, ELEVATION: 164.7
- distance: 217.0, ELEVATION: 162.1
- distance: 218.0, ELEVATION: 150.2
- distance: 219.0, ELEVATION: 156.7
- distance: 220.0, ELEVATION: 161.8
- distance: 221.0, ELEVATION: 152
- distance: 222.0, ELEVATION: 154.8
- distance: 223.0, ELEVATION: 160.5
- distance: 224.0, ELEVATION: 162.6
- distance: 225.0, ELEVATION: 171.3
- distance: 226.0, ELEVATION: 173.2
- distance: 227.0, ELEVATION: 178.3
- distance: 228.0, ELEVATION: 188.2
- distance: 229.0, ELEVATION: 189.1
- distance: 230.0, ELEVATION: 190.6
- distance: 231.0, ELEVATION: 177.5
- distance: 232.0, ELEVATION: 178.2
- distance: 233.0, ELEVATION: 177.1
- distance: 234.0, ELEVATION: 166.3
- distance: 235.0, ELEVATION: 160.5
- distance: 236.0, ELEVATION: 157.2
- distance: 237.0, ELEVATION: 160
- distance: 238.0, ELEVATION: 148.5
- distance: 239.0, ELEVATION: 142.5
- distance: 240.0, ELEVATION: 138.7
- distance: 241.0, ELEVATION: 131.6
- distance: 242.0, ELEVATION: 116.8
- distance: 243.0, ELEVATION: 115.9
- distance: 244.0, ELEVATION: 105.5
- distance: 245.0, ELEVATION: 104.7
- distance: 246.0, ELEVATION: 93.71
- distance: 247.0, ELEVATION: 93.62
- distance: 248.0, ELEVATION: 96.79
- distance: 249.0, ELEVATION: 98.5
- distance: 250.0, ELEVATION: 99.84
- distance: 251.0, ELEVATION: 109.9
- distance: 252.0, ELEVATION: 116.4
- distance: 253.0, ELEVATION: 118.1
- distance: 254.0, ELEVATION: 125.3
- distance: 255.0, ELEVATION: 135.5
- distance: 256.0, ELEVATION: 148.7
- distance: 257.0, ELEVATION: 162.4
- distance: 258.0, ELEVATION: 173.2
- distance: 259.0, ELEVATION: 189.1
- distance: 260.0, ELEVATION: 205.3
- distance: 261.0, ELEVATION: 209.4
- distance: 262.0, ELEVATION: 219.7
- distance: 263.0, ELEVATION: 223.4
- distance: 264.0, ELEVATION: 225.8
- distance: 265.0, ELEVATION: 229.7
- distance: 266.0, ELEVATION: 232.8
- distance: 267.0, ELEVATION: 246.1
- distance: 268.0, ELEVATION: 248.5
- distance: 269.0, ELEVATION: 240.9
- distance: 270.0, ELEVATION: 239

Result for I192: 1.26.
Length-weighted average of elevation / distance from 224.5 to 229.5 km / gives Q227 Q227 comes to 180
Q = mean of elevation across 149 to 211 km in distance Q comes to 156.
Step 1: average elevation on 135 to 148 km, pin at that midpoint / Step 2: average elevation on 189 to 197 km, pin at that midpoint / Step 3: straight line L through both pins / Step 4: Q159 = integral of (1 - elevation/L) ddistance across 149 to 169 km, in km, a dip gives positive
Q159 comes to 5.2 km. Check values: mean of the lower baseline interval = 151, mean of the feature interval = 119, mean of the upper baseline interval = 178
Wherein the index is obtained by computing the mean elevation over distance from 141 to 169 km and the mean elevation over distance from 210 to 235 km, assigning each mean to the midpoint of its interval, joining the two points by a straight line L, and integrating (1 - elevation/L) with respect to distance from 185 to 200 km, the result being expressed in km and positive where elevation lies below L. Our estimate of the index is -2.7 km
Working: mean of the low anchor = 128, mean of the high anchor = 170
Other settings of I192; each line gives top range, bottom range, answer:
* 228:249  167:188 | 0.84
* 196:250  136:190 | 1.08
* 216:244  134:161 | 1.23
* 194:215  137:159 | 1.35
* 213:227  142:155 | 1.17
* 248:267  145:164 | 1.46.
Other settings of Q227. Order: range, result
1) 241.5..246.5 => 107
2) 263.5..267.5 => 234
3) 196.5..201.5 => 179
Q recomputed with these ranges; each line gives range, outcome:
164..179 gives 163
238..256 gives 116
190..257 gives 157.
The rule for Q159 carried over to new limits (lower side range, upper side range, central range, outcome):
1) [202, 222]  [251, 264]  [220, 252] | 4.5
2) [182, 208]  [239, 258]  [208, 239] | -4.6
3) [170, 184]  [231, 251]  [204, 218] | -2.1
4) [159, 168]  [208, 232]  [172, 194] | -4.8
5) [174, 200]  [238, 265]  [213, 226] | -0.2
